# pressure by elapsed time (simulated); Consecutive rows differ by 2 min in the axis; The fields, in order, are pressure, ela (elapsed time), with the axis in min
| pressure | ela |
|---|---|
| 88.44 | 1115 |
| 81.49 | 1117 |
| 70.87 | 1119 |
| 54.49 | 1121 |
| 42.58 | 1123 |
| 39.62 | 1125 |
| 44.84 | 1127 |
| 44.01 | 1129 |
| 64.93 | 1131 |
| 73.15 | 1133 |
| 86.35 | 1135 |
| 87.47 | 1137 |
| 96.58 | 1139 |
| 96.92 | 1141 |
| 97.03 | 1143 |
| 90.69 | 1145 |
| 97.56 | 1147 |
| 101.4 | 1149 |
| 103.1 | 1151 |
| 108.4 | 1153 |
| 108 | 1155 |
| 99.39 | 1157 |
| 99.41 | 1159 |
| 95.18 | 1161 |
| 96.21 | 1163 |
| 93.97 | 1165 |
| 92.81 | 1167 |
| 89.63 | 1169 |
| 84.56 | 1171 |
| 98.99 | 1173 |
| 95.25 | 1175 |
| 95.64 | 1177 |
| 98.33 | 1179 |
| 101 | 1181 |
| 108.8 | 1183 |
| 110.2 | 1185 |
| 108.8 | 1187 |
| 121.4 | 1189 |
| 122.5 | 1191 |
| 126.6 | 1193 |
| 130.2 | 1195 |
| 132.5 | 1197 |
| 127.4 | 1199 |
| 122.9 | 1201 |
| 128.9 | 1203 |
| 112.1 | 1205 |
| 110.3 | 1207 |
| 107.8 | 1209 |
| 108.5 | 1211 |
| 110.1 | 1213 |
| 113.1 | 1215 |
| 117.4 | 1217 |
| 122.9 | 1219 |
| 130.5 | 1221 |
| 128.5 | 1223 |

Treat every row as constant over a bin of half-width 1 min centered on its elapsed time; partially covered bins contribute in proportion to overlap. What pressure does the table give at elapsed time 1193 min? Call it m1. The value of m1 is 126.6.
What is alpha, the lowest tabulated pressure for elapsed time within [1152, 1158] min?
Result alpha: 99.39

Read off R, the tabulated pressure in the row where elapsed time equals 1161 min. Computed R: 95.18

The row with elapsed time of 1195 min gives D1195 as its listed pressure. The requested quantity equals 130.2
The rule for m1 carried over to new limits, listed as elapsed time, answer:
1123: 42.58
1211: 108.5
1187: 108.8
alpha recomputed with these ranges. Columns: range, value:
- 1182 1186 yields 108.8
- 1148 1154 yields 101.4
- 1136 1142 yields 87.47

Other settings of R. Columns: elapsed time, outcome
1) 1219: 122.9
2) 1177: 95.64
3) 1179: 98.33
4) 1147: 97.56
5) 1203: 128.9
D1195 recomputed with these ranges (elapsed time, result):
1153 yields 108.4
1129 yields 44.01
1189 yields 121.4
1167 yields 92.81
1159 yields 99.41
